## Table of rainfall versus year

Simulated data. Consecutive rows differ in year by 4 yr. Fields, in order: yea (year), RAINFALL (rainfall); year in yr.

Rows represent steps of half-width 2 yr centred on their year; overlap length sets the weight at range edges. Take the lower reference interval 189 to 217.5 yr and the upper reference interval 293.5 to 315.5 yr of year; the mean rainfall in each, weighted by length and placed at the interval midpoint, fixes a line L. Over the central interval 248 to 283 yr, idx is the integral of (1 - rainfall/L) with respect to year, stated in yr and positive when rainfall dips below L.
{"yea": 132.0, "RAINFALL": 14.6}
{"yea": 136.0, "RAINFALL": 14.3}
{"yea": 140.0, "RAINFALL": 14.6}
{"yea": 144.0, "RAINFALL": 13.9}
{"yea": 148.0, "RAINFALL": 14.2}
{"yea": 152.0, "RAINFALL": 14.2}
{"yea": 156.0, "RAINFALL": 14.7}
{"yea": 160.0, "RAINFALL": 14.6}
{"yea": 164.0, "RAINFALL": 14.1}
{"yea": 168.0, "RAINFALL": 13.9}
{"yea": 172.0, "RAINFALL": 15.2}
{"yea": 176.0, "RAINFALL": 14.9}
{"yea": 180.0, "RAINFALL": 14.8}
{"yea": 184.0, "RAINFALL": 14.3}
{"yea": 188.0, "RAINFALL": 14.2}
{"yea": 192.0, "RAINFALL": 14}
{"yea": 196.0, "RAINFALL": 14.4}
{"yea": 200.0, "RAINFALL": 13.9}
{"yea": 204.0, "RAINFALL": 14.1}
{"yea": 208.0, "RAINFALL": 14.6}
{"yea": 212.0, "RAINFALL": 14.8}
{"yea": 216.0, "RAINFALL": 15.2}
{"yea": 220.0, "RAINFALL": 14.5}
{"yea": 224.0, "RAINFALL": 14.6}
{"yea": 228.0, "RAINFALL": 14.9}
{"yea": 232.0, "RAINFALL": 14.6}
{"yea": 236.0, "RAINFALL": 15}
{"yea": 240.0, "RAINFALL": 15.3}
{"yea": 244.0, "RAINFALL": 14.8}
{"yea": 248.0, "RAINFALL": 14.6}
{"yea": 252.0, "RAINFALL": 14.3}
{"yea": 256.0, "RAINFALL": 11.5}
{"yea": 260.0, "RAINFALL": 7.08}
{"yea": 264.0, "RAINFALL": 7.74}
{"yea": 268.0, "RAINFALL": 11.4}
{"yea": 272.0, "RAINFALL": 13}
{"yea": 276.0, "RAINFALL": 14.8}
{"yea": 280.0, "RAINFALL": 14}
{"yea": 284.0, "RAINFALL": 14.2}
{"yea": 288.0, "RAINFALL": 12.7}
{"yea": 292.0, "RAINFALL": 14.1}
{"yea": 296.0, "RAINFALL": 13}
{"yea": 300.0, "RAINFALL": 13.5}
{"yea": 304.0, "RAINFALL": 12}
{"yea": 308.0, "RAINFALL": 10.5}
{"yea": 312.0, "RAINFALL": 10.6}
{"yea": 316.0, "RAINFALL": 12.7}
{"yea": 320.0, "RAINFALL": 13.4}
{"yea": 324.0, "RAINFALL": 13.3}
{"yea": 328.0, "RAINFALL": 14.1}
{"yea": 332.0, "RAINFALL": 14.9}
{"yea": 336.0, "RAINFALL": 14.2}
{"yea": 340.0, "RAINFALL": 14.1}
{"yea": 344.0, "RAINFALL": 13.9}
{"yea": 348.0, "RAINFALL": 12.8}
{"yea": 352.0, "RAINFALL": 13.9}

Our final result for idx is 2.6 yr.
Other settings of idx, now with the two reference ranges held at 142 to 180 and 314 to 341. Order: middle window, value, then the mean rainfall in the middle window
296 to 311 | 2.0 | 12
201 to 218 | -0.5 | 14.6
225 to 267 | 3.4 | 13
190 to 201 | 0.1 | 14.1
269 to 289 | 0.4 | 13.7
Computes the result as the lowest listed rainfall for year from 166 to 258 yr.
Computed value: 11.5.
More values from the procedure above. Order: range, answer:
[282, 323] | 10.5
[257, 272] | 7.08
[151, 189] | 13.9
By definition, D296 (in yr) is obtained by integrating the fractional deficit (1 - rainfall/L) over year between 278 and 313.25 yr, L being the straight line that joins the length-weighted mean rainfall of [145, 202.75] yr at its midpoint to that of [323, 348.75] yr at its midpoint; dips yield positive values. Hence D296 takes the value 3.3 yr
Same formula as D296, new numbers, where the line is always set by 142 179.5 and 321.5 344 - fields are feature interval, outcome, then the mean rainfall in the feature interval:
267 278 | 0.8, 13.2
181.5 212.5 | 0.2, 14.3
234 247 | -0.7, 15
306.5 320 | 2.4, 11.6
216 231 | -0.5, 14.7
